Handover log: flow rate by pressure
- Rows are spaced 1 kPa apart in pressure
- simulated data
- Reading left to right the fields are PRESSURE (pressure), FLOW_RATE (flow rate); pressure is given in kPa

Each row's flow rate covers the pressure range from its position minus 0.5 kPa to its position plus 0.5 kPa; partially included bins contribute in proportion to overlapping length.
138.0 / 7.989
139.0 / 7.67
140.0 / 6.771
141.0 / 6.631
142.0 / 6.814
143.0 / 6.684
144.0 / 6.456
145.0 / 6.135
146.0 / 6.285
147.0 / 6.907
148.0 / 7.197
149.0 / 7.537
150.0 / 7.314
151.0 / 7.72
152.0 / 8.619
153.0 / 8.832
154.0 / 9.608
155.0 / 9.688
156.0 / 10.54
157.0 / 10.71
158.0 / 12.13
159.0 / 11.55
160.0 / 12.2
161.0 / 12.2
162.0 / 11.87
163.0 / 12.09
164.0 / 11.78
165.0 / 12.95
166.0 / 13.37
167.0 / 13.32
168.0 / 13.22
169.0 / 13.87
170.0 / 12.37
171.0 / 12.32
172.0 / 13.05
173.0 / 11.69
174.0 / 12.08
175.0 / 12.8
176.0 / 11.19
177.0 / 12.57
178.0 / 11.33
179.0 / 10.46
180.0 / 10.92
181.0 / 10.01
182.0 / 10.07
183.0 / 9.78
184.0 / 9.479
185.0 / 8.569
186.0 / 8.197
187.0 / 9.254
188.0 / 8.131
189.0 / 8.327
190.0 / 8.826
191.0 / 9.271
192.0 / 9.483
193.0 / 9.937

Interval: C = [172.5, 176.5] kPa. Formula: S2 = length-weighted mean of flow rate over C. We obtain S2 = 11.9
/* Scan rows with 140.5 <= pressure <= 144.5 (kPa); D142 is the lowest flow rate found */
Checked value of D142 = 6.456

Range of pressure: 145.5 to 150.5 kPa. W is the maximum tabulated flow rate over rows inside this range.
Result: 7.537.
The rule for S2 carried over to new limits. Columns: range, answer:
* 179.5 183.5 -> 10.2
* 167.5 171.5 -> 12.9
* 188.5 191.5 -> 8.81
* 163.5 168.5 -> 12.9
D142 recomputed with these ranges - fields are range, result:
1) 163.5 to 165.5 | 11.78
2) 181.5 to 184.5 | 9.479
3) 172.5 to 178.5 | 11.19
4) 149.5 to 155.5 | 7.314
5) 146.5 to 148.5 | 6.907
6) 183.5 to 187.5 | 8.197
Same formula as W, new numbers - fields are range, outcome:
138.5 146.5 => 7.67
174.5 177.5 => 12.8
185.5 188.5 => 9.254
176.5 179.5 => 12.57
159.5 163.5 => 12.2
